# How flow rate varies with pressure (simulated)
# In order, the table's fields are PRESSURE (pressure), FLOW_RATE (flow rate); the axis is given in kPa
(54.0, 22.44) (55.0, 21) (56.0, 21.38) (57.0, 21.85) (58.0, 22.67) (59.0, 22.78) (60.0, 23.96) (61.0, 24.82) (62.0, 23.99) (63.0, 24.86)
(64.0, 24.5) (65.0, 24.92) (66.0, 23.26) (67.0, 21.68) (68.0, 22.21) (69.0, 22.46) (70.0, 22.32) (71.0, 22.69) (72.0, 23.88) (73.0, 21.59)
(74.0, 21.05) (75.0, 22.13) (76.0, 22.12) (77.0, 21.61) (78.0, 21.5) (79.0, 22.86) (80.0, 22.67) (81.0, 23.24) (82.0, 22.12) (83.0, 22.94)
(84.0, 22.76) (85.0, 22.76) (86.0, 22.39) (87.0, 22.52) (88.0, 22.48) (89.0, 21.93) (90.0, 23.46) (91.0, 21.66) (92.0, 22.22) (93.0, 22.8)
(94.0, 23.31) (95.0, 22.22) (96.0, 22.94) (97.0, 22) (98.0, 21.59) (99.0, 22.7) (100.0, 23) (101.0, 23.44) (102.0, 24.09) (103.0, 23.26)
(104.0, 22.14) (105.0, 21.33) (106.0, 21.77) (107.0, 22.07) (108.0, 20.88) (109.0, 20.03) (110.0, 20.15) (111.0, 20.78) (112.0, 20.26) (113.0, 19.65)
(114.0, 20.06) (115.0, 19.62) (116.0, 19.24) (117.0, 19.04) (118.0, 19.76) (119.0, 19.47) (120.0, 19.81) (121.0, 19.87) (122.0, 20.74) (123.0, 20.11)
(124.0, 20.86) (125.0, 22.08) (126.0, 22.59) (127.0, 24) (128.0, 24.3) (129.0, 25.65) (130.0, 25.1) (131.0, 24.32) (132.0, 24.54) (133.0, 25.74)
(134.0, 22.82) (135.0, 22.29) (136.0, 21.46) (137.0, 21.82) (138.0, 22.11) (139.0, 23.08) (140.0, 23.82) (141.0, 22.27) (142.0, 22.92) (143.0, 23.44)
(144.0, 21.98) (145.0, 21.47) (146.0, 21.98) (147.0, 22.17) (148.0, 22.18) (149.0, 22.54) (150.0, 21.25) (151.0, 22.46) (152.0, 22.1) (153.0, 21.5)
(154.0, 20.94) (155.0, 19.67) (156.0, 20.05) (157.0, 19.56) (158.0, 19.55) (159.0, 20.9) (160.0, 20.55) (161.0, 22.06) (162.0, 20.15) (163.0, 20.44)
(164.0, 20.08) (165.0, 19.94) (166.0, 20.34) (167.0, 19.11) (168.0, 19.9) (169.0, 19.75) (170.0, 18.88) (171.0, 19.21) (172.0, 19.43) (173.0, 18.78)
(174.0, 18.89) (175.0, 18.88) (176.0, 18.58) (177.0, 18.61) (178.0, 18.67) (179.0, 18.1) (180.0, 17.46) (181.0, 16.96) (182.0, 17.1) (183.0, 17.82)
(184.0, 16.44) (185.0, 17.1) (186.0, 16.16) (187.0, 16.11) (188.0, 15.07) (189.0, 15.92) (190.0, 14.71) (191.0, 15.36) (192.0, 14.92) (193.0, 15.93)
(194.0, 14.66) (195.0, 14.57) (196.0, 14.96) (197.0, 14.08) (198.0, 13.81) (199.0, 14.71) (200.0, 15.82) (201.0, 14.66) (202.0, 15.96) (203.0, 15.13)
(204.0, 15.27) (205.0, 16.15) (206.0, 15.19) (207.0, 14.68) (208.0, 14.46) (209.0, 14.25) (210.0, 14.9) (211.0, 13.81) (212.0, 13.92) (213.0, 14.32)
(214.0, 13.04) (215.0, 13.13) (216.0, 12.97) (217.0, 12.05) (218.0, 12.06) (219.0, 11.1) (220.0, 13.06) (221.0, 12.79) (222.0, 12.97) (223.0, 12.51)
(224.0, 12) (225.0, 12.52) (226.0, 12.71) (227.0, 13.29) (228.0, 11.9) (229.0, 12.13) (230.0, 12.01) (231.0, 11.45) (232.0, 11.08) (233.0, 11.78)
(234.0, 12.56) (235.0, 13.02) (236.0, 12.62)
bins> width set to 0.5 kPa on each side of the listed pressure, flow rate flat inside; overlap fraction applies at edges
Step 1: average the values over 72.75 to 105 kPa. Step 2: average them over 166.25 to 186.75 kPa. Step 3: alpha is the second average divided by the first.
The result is 0.81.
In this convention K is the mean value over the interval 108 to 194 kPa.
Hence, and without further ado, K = 20.2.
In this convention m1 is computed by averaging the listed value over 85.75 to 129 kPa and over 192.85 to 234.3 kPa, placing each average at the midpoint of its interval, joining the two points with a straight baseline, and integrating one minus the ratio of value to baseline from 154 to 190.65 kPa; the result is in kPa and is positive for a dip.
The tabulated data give -4.2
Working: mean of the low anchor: 21.6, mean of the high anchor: 13.6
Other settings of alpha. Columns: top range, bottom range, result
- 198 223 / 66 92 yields 0.62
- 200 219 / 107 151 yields 0.65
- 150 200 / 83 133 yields 0.83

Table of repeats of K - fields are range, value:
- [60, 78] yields 22.9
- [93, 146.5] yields 22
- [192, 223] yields 14.1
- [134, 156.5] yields 22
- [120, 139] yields 22.7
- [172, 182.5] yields 18.3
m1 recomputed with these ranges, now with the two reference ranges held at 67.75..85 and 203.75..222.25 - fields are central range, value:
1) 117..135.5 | -3.1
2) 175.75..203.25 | -1.5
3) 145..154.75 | -2.3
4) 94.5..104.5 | -0.9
